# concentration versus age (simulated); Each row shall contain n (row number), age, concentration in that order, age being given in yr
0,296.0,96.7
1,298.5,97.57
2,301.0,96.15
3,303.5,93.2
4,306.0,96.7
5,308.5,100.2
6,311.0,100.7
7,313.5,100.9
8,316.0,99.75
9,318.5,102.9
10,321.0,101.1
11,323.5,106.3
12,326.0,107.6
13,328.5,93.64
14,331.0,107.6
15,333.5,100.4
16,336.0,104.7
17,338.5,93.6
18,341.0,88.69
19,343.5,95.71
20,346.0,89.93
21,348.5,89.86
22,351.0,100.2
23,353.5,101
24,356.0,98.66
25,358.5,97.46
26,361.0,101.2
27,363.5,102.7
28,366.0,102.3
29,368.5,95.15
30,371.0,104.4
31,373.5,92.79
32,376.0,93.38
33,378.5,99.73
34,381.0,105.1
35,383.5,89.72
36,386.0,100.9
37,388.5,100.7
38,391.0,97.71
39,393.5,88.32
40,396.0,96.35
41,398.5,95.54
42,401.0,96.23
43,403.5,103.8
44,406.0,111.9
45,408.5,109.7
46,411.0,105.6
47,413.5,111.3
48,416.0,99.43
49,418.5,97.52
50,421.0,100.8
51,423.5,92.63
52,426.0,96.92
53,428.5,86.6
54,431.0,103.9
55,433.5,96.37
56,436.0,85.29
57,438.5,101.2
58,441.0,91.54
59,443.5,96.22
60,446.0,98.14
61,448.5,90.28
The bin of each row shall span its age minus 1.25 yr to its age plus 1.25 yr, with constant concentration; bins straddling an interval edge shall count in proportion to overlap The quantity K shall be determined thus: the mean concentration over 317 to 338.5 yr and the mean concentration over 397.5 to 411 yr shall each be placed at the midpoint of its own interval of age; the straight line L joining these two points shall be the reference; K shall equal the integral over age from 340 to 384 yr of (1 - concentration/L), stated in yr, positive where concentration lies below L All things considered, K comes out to 2.5 yr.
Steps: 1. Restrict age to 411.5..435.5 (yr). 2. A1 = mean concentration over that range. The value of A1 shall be 98.2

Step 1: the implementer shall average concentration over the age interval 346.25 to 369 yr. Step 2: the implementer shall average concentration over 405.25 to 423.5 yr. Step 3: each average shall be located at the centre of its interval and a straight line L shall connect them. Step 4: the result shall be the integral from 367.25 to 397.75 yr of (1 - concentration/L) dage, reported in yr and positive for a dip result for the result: 1.2 yr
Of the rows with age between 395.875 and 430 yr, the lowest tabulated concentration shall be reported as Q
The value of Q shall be 86.6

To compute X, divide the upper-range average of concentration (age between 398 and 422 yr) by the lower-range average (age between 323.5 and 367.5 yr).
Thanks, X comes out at 1.0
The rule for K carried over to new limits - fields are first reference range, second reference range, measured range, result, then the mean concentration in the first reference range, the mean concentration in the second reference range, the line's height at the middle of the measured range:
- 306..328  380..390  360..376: 0.1 yr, 102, 98.9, 99.6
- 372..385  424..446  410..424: -0.9 yr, 96.4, 94.9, 95.4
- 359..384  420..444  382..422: -1.4 yr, 98.9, 95.1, 97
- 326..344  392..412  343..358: 0.5 yr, 98.5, 101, 99.1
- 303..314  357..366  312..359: 0.3 yr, 98.5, 101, 99.6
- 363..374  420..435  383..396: 0.3 yr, 99.7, 95.9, 98.4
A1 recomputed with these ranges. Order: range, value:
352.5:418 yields 100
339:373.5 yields 97.2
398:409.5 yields 104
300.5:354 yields 98.7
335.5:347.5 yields 93.8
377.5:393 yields 98.4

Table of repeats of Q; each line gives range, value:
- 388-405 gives 88.32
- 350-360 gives 97.46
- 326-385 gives 88.69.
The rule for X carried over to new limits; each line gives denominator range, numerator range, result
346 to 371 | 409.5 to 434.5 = 1.01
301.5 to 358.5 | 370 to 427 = 1.01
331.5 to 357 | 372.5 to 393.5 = 1.00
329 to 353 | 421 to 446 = 0.98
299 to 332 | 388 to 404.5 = 0.96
